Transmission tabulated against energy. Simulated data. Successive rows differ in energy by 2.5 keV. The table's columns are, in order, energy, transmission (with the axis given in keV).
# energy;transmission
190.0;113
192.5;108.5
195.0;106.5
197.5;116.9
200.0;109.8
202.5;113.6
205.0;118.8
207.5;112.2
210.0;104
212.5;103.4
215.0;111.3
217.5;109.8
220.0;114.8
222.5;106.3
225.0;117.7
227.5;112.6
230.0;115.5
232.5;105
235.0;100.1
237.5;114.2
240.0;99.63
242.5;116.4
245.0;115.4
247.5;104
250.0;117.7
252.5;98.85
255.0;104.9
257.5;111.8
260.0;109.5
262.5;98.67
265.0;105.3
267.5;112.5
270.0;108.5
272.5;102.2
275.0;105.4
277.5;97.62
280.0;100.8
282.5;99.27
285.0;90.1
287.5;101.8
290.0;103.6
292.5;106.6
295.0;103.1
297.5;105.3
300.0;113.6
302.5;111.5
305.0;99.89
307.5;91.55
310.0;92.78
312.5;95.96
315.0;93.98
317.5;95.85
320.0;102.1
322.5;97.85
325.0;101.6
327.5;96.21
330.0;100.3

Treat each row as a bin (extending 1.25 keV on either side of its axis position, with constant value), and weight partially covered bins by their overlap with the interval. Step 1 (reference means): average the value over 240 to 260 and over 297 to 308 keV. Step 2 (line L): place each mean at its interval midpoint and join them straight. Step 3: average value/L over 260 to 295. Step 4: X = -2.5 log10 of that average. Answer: 0.04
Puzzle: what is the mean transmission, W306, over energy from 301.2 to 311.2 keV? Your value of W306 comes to 99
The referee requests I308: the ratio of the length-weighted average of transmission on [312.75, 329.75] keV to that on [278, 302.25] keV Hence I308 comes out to 0.95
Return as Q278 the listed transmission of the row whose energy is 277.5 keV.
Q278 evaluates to 97.62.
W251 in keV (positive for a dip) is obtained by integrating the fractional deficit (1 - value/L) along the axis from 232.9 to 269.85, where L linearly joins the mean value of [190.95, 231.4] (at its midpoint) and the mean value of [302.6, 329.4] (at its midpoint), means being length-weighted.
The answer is -0.6 keV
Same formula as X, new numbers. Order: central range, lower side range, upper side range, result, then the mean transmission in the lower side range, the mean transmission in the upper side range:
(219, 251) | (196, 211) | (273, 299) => -0.02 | 113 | 102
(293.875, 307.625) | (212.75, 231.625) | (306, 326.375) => -0.07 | 112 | 96.5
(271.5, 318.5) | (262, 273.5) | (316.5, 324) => 0.02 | 106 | 98.8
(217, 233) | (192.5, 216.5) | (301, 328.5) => -0.04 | 111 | 98.3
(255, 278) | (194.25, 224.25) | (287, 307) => 0.01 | 111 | 105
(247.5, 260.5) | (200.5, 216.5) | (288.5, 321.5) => -0.02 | 111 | 101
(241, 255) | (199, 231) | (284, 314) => -0.02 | 112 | 101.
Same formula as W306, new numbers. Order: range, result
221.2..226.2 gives 112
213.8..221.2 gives 112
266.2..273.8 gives 108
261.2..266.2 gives 102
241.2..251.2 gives 113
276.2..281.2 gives 99.3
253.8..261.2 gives 109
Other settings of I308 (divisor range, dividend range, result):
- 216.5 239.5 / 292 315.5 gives 0.92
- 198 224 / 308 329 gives 0.88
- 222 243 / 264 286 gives 0.94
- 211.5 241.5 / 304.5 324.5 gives 0.88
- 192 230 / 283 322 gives 0.90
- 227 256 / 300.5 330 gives 0.91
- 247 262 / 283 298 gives 0.94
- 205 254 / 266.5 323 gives 0.92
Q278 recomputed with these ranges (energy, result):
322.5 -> 97.85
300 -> 113.6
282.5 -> 99.27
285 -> 90.1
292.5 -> 106.6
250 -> 117.7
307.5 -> 91.55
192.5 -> 108.5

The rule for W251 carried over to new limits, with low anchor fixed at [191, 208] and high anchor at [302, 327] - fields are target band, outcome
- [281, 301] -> -0.4 keV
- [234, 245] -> -0.1 keV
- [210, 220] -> 0.2 keV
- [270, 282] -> 0.1 keV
